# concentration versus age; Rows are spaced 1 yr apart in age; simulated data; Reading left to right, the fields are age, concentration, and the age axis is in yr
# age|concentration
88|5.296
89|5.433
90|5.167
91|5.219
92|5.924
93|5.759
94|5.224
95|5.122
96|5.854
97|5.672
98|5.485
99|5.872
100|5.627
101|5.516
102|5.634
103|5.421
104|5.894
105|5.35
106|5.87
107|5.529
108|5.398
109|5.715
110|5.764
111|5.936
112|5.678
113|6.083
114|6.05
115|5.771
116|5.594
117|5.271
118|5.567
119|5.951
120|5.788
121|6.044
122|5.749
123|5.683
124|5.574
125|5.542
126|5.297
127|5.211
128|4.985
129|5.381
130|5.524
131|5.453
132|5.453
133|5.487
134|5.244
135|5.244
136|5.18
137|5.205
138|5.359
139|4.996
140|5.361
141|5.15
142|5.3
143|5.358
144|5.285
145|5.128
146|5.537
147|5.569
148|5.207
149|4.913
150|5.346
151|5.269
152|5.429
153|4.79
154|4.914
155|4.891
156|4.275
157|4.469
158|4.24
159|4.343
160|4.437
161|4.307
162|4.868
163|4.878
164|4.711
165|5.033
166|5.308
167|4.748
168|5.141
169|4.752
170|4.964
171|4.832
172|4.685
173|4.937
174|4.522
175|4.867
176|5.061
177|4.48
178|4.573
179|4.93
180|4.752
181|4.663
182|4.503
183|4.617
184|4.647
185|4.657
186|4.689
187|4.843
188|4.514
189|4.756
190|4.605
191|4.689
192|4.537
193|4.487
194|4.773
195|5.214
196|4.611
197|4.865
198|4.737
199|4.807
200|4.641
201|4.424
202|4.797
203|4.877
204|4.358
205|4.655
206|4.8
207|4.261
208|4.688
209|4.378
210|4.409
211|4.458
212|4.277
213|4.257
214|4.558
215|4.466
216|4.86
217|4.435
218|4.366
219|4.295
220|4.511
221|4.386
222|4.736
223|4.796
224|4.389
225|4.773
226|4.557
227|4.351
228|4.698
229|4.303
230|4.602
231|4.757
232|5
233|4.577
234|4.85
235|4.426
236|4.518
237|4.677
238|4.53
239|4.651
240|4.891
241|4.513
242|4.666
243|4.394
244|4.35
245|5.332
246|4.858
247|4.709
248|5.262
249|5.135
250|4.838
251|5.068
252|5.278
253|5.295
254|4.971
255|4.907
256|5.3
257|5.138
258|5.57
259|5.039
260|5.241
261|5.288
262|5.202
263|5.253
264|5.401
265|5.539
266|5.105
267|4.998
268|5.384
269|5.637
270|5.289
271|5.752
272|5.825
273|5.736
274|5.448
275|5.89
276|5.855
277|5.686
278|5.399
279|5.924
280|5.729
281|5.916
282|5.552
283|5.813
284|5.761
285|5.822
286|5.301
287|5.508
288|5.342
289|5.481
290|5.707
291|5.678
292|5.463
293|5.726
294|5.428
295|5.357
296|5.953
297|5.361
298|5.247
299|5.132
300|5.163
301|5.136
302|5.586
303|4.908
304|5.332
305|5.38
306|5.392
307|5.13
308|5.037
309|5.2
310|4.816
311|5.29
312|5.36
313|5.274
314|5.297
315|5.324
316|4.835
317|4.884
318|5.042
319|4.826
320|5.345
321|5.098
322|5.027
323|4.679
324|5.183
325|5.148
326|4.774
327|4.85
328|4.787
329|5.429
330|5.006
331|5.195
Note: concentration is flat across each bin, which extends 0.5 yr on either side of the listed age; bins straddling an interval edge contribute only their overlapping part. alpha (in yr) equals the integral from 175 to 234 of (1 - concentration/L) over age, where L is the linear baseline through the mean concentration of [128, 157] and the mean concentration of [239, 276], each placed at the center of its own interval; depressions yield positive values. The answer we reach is 6.52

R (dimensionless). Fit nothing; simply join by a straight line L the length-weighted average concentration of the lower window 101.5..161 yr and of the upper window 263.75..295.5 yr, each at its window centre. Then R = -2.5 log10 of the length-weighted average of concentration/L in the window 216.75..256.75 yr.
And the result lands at 0.167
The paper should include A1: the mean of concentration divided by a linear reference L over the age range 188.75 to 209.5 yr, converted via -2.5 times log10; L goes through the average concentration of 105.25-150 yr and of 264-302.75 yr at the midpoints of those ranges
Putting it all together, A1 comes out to 0.18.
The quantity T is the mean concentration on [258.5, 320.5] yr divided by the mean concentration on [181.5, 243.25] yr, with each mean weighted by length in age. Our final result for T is 1.17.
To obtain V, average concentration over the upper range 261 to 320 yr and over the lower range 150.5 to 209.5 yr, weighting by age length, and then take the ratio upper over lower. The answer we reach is 1.15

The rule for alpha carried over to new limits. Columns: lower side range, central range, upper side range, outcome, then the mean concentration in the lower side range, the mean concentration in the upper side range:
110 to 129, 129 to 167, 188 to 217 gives 1.6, 5.65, 4.61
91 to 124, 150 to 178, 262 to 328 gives 4.0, 5.67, 5.36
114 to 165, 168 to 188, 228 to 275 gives 1.6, 5.22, 5.04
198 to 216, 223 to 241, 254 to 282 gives 1.1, 4.55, 5.45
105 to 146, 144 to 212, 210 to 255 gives 4.4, 5.5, 4.67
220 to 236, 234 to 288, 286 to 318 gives -3.4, 4.61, 5.31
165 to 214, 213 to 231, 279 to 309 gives 1.5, 4.69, 5.46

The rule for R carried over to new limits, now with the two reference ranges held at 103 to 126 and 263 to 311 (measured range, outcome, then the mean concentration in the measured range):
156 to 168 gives 0.20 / 4.67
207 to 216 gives 0.24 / 4.45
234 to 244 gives 0.20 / 4.59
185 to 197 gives 0.19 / 4.71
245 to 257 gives 0.09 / 5.07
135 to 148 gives 0.08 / 5.28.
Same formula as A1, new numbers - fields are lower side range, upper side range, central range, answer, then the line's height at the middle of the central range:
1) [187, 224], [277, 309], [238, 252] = 0.036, 4.99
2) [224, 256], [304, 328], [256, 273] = -0.104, 4.87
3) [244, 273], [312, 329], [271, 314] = -0.071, 5.13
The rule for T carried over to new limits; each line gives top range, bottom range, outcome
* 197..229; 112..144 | 0.83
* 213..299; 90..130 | 0.91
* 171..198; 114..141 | 0.86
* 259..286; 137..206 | 1.15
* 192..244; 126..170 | 0.91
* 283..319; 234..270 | 1.06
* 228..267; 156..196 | 1.05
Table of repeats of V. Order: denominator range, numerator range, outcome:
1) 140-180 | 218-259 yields 0.97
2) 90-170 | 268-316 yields 1.03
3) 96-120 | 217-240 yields 0.81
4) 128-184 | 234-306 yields 1.06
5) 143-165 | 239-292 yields 1.08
